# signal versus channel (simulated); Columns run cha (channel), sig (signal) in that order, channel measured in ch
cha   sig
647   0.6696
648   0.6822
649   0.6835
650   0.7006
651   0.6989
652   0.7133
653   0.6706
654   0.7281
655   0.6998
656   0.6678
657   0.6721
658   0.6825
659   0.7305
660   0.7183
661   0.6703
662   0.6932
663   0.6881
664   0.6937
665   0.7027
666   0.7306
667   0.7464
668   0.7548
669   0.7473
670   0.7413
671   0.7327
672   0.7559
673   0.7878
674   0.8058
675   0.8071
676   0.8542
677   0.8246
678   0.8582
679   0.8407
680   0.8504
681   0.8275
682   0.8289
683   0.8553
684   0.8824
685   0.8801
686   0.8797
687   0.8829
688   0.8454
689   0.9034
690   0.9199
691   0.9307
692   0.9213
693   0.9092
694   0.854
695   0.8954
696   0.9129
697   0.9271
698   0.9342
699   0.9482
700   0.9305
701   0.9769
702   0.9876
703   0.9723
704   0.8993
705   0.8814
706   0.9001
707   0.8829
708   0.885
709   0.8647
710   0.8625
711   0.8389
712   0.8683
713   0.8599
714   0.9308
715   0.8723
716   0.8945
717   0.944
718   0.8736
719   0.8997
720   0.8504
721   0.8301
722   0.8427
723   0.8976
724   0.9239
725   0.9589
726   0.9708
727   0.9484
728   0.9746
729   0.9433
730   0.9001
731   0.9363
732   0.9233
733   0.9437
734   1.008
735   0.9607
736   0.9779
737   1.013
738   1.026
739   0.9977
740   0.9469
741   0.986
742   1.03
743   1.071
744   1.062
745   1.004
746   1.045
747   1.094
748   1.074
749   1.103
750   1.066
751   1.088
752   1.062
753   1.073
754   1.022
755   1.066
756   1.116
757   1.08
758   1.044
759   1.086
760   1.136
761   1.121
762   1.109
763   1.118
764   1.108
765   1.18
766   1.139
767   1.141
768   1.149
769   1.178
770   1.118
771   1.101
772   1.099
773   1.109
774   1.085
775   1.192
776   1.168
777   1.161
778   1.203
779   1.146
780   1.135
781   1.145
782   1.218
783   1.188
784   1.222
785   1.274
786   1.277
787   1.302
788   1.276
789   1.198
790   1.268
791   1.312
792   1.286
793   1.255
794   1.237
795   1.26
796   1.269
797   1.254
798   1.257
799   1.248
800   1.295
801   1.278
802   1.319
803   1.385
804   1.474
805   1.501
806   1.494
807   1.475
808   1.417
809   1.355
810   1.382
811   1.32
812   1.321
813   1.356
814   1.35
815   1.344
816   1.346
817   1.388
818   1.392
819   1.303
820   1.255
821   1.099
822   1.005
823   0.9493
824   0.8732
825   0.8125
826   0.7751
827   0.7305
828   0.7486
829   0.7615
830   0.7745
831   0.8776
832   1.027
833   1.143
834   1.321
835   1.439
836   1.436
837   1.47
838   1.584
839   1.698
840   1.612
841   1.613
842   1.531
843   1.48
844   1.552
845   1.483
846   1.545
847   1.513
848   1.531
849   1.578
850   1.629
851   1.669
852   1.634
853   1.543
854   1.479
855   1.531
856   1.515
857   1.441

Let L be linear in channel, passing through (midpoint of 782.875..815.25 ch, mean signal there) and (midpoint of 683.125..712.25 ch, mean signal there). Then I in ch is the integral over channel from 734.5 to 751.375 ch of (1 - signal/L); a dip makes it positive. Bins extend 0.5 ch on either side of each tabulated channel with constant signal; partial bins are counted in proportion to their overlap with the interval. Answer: 0.9 ch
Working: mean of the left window 0.902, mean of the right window 1.32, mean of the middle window 1.03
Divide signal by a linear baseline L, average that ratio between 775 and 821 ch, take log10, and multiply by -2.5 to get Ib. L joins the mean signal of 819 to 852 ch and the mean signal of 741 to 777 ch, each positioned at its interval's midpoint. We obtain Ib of -0.09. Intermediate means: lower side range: 1.1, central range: 1.29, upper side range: 1.27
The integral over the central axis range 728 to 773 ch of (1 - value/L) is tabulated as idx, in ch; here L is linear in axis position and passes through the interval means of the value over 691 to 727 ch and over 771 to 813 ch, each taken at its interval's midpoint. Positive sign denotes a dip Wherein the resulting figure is 1.30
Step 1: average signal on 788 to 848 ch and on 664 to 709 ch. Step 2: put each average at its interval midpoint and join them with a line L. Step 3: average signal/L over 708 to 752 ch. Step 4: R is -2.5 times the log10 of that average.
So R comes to 0.05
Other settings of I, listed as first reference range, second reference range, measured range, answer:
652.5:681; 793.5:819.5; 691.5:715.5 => -0.1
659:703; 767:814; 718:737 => 1.6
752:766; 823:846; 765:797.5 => -1.9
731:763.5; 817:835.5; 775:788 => -2.1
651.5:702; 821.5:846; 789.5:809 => -3.7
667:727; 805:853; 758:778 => -0.4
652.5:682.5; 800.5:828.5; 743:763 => -0.9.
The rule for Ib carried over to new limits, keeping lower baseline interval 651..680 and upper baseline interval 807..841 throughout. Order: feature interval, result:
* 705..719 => -0.01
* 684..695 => -0.10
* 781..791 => -0.14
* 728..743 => -0.03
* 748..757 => -0.08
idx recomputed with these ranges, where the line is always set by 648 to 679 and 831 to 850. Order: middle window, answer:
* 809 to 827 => 2.4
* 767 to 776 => 0.4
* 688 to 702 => -0.9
